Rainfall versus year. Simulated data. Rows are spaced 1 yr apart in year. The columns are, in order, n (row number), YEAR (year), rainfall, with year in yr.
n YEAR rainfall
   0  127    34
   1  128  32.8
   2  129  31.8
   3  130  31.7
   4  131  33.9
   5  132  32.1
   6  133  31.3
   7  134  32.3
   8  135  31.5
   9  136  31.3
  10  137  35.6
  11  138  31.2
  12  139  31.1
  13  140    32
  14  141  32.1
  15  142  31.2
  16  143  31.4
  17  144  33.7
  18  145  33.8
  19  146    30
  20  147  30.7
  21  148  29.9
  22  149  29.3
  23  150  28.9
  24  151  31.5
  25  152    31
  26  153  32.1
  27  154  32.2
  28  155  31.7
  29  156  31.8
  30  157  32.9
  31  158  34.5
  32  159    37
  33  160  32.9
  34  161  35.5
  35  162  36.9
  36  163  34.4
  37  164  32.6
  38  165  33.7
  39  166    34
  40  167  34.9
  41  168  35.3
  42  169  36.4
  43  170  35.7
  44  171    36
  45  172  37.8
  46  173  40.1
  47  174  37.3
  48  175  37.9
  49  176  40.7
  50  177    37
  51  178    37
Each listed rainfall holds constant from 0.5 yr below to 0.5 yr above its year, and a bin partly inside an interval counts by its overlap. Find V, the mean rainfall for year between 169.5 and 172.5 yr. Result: 36.5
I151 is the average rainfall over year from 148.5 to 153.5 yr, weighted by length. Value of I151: 30.6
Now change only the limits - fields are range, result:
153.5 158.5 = 32.6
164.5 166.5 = 33.9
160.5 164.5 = 34.9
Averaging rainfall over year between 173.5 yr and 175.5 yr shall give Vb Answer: 37.6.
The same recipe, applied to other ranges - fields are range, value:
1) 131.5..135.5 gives 31.8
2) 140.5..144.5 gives 32.1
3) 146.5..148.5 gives 30.3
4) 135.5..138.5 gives 32.7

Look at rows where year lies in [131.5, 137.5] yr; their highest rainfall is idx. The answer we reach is 35.6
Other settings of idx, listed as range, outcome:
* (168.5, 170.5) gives 36.4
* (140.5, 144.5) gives 33.7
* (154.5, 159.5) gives 37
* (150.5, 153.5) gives 32.1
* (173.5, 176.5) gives 40.7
